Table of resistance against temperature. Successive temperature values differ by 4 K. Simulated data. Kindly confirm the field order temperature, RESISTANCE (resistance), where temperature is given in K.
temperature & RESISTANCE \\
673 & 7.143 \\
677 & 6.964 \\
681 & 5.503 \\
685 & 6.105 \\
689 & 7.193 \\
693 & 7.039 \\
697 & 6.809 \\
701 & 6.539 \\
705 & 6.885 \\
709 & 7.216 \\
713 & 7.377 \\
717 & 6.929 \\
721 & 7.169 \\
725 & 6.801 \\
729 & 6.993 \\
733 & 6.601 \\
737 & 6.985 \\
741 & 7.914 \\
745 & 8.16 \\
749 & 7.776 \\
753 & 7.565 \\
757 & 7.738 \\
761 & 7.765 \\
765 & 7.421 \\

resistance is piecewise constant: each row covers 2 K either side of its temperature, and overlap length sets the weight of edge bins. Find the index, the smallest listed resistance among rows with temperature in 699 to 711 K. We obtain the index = 6.539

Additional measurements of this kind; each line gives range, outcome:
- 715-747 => 6.601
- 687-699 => 6.809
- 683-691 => 6.105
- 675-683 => 5.503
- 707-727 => 6.801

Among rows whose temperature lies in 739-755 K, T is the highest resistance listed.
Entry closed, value 8.16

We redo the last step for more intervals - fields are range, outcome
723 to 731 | 6.993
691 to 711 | 7.216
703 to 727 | 7.377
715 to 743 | 7.914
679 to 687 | 6.105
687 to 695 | 7.193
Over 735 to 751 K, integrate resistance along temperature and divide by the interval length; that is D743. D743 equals 7.71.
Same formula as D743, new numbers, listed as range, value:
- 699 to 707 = 6.71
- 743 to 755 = 7.83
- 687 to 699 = 7.01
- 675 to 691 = 6.44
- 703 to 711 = 7.05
